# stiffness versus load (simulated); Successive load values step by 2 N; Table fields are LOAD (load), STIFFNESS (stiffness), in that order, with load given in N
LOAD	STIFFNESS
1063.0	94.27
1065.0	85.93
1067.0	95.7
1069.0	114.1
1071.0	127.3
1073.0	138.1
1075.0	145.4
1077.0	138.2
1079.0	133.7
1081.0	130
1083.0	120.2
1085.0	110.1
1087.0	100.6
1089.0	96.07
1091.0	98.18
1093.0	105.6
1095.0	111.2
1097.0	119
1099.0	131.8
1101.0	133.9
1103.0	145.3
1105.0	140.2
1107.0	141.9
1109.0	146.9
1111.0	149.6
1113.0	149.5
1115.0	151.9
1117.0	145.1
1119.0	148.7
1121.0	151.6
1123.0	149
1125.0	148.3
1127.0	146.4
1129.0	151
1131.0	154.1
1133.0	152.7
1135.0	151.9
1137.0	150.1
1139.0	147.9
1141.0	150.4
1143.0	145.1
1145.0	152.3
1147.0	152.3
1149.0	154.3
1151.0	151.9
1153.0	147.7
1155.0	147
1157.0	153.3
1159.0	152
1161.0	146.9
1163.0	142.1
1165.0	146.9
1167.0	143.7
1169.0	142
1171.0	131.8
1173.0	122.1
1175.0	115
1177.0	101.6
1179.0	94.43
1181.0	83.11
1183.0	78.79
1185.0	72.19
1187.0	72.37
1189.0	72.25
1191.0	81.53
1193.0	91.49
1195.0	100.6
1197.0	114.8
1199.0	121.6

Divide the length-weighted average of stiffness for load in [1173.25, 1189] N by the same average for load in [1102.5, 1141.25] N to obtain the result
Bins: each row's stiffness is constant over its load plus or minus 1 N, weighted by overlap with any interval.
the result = 0.6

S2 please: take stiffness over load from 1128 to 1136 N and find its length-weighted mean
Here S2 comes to 152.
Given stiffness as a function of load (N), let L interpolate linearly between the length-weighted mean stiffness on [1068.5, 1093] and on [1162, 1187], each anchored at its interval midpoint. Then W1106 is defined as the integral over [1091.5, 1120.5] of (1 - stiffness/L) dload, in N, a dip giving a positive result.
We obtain -4.5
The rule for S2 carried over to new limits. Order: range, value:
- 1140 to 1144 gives 148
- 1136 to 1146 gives 149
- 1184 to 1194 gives 78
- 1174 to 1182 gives 98.5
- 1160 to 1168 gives 145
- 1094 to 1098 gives 115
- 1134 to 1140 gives 150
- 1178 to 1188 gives 80.2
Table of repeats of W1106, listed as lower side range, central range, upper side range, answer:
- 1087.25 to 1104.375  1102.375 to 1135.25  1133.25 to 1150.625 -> -3.6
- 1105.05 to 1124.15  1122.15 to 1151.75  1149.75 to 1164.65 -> -0.4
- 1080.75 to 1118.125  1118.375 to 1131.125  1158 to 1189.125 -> -2.7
